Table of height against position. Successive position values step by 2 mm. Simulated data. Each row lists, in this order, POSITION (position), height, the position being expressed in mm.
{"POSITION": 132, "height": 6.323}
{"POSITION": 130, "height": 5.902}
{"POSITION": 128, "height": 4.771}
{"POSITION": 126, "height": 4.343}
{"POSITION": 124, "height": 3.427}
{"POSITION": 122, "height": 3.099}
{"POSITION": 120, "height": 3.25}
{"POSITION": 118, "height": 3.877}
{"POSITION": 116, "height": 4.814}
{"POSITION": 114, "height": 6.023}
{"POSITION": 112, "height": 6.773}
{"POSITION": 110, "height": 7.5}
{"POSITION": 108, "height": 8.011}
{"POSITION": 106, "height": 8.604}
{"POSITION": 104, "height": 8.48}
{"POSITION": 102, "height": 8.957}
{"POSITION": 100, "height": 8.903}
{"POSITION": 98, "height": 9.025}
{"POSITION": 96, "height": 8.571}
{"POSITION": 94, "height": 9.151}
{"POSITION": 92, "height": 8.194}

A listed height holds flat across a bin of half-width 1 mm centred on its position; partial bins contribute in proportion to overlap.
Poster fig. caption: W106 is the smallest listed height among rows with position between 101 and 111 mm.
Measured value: 7.5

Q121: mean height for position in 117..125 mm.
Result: 3.41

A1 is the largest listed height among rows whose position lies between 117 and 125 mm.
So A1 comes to 3.877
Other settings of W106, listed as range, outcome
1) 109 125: 3.099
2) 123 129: 3.427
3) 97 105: 8.48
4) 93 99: 8.571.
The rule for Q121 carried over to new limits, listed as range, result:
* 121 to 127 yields 3.62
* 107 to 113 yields 7.43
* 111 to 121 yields 4.95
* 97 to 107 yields 8.79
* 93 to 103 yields 8.92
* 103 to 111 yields 8.15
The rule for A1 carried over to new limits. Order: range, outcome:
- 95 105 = 9.025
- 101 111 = 8.957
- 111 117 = 6.773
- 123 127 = 4.343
